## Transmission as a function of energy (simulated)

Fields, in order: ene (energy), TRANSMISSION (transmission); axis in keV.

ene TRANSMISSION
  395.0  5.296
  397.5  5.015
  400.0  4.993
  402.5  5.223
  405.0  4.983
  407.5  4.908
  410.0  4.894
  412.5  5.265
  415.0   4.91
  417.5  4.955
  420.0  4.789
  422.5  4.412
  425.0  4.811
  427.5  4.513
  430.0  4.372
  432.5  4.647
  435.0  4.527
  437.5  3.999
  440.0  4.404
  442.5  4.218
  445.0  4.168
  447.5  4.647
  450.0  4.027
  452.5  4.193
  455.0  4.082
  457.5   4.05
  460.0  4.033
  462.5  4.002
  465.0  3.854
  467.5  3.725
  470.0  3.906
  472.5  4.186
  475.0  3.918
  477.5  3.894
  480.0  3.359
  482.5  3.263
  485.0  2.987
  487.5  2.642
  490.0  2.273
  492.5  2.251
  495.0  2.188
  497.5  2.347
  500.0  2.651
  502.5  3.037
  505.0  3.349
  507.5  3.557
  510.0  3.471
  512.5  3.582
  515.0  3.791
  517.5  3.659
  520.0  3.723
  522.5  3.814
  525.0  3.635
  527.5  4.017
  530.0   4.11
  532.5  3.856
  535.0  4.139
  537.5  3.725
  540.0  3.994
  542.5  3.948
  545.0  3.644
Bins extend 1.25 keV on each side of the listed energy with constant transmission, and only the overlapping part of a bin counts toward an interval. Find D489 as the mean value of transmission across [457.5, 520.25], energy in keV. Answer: 3.35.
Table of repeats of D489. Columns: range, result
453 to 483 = 3.88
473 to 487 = 3.48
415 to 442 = 4.55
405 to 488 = 4.22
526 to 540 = 3.97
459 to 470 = 3.9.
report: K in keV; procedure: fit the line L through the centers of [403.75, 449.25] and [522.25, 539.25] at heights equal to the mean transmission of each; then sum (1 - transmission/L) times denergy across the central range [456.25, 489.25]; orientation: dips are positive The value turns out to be 5.0 keV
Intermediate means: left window 4.63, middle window 3.66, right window 3.91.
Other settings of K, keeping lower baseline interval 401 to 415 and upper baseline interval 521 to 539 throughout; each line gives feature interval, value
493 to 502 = 3.78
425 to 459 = 2.96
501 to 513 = 2.16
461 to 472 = 1.46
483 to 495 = 4.87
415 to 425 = 0.35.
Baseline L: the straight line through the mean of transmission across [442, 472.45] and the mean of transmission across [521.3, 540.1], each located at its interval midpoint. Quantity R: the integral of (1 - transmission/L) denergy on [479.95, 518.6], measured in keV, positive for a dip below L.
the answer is 9.4 keV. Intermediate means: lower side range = 4.08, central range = 3.01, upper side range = 3.91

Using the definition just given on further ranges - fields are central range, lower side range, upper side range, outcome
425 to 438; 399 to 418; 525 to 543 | 0.94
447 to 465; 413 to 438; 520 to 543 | 1.29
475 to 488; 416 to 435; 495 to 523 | 1.45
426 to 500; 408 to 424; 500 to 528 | 9.33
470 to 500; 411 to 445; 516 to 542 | 8.19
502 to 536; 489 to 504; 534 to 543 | -4.79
